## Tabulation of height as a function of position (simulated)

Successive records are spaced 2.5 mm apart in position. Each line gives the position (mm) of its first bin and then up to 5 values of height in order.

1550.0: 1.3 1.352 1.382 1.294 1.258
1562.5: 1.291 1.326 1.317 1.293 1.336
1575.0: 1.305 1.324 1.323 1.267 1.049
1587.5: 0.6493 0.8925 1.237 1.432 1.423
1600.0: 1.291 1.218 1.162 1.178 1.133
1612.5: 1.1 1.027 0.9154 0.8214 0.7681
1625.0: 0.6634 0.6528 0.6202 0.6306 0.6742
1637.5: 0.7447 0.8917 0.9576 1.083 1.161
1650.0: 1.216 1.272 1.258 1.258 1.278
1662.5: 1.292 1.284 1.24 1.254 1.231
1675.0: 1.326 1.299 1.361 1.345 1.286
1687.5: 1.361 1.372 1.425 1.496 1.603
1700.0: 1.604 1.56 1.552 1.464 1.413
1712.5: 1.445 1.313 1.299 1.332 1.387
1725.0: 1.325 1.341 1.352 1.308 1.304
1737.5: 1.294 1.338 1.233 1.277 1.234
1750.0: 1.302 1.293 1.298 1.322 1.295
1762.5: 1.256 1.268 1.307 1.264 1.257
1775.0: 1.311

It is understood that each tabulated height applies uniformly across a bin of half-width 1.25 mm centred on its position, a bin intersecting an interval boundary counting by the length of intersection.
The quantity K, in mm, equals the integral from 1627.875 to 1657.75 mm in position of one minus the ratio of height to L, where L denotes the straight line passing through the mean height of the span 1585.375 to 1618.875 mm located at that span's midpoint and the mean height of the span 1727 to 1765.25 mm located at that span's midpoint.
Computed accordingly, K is 5.4 mm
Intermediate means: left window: 1.12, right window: 1.29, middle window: 0.962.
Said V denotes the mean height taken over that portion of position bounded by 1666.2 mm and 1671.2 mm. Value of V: 1.25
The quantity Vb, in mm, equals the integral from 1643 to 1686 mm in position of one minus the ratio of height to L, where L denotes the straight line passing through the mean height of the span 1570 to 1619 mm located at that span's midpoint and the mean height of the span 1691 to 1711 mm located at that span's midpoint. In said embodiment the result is 4.4 mm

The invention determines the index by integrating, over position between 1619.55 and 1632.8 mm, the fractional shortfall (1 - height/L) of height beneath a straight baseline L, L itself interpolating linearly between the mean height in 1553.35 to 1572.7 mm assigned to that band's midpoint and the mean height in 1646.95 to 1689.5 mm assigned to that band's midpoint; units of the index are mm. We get 6.2 mm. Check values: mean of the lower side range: 1.31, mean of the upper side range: 1.28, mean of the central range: 0.689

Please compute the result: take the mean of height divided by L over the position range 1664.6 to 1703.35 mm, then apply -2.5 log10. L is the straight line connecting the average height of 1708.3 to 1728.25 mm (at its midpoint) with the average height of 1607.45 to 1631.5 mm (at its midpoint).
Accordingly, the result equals -0.16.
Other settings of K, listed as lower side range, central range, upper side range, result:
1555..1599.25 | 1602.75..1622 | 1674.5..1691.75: 3.43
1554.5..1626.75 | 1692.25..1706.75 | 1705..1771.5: -3.03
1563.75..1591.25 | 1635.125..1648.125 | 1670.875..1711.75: 3.81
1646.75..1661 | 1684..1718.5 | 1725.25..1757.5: -4.63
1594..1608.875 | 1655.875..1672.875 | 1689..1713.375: 1.82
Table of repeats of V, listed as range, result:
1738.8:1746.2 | 1.28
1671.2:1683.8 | 1.31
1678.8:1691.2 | 1.34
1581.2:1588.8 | 0.99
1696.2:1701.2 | 1.6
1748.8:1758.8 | 1.3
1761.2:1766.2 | 1.26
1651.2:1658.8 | 1.26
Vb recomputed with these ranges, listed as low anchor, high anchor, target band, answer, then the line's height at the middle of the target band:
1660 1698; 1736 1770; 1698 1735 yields -2.7 mm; 1.31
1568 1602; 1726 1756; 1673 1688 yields -0.7 mm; 1.27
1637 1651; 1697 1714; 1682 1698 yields -0.2 mm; 1.39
